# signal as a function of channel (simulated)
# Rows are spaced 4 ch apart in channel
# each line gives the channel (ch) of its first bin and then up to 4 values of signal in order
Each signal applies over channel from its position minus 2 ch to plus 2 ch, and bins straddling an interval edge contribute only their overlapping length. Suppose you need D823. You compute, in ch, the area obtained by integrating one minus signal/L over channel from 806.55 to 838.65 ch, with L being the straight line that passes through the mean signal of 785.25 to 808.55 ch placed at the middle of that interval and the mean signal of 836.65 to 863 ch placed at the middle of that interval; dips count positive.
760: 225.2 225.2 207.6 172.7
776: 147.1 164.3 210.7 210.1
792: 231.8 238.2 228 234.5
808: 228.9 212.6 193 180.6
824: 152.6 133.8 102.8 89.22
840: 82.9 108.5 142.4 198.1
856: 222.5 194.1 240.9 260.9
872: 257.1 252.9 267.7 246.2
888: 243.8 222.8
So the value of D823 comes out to 6.2 ch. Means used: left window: 228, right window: 158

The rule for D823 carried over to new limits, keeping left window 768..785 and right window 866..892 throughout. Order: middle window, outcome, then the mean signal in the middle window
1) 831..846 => 8.55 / 95.4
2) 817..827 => 2.07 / 166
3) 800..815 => -1.89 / 224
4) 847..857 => 1.88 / 189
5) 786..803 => -3.45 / 227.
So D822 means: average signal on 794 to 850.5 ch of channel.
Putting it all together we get 167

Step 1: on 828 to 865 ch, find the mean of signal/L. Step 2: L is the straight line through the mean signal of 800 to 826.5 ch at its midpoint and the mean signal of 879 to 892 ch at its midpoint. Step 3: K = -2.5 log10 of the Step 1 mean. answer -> 0.436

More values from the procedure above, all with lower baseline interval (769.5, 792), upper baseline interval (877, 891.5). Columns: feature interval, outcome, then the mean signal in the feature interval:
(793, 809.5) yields -0.17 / 232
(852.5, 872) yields 0.03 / 230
